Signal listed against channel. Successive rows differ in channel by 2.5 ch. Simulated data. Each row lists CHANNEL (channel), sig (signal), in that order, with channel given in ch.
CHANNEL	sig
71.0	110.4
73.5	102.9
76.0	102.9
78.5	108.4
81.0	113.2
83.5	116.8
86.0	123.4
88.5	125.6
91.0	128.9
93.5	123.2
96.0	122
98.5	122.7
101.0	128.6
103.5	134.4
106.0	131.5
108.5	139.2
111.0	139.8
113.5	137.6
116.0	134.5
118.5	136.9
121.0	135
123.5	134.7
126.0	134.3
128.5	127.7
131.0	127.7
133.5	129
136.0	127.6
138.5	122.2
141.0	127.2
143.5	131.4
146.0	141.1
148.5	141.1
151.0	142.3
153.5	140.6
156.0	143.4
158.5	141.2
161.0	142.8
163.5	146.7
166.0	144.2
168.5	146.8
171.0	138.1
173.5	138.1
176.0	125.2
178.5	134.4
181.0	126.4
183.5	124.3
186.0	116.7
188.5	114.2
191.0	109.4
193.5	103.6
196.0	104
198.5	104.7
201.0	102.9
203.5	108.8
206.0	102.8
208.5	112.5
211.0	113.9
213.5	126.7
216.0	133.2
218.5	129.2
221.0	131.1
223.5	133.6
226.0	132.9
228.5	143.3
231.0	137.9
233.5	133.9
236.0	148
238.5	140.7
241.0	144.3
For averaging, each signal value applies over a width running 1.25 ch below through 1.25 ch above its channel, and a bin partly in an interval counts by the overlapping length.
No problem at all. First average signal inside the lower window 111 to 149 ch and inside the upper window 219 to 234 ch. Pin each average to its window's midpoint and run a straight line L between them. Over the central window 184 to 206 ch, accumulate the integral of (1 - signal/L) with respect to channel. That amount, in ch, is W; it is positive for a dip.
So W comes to 4.3 ch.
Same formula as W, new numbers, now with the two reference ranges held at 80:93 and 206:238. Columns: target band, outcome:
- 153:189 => -2.3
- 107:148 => -2.8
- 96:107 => -0.5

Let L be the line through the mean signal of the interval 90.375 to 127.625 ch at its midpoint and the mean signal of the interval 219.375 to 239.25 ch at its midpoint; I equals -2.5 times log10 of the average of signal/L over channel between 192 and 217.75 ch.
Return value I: 0.22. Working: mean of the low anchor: 132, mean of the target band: 112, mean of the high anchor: 137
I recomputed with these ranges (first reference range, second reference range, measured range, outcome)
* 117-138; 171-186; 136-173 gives -0.07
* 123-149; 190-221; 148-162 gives -0.13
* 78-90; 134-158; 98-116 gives -0.08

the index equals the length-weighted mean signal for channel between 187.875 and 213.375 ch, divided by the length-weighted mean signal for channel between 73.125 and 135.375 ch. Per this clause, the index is 0.85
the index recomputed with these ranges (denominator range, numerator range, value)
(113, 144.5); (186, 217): 0.85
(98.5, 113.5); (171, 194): 0.92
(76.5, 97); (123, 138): 1.08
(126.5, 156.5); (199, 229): 0.91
